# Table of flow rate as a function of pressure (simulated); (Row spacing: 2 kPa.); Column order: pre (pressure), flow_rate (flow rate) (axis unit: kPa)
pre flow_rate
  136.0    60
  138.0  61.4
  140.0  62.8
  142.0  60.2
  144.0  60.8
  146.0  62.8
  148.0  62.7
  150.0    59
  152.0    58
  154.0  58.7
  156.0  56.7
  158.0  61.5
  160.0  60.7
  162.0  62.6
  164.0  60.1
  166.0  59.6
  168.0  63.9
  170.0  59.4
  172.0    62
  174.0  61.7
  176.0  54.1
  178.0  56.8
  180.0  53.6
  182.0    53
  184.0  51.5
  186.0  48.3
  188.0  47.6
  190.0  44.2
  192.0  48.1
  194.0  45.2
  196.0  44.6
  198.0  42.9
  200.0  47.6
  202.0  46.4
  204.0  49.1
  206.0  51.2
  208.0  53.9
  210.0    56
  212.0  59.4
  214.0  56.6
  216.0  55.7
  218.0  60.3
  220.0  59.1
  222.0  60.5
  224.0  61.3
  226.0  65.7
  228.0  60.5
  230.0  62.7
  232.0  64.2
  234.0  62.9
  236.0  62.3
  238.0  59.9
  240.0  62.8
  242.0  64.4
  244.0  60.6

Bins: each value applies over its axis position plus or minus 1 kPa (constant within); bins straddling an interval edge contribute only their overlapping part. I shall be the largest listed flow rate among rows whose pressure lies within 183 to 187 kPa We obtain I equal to 51.5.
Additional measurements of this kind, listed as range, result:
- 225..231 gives 65.7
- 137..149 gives 62.8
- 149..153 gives 59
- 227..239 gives 64.2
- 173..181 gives 61.7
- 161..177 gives 63.9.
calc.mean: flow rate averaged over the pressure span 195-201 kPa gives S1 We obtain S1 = 45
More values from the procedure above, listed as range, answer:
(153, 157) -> 57.7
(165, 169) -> 61.8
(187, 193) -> 46.6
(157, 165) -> 61.2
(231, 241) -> 62.4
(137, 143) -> 61.5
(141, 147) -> 61.3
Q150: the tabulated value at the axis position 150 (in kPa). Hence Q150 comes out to 59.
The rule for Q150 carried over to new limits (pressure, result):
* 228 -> 60.5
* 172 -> 62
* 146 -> 62.8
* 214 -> 56.6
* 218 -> 60.3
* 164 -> 60.1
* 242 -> 64.4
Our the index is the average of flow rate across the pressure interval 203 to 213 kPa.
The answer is 53.9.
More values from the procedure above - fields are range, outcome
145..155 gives 60.2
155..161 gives 59.6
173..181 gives 56.5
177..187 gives 52.6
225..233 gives 63.3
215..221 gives 58.4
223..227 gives 63.5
